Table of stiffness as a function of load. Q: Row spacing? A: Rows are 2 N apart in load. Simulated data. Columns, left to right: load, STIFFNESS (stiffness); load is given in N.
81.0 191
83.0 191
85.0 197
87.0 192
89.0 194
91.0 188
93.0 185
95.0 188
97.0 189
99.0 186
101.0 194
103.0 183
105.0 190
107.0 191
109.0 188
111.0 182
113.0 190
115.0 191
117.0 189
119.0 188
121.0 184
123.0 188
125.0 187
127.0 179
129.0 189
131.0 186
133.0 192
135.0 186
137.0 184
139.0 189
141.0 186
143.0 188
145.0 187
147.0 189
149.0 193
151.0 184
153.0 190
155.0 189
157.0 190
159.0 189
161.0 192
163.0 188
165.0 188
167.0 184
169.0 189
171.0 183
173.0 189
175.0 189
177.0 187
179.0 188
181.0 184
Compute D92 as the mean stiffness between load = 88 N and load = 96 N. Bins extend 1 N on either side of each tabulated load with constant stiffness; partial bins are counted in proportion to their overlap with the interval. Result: 189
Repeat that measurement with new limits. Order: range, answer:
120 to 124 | 186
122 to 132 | 186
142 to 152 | 188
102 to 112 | 187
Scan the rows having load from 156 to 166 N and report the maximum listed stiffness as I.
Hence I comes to 192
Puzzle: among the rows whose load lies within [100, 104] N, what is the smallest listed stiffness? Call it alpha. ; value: 183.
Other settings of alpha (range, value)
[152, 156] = 189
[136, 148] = 184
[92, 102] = 185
